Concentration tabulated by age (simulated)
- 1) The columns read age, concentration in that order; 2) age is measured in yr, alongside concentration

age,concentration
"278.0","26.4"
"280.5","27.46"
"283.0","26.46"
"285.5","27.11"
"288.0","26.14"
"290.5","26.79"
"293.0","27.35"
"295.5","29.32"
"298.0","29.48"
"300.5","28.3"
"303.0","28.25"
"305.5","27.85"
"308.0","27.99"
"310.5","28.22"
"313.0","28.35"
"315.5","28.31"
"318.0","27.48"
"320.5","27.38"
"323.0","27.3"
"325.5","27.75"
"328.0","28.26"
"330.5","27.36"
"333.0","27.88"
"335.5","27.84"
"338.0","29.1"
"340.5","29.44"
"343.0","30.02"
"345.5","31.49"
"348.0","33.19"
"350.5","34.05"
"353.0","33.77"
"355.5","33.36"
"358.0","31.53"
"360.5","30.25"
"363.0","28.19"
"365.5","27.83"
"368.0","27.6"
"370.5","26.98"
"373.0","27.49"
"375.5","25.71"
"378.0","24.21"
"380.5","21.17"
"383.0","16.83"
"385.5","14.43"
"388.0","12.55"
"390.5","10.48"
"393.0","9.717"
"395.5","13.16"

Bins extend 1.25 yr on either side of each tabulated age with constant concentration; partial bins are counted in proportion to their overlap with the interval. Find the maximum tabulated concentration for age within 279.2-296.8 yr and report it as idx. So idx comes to 29.32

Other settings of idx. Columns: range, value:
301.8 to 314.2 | 28.35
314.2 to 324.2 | 28.31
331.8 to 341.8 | 29.44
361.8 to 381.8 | 28.19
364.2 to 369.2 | 27.83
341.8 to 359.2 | 34.05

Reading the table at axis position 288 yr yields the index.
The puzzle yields 26.14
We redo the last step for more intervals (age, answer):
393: 9.717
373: 27.49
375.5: 25.71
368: 27.6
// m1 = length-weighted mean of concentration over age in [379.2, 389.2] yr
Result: 16.3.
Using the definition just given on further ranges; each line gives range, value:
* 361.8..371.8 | 27.6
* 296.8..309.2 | 28.4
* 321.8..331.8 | 27.7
